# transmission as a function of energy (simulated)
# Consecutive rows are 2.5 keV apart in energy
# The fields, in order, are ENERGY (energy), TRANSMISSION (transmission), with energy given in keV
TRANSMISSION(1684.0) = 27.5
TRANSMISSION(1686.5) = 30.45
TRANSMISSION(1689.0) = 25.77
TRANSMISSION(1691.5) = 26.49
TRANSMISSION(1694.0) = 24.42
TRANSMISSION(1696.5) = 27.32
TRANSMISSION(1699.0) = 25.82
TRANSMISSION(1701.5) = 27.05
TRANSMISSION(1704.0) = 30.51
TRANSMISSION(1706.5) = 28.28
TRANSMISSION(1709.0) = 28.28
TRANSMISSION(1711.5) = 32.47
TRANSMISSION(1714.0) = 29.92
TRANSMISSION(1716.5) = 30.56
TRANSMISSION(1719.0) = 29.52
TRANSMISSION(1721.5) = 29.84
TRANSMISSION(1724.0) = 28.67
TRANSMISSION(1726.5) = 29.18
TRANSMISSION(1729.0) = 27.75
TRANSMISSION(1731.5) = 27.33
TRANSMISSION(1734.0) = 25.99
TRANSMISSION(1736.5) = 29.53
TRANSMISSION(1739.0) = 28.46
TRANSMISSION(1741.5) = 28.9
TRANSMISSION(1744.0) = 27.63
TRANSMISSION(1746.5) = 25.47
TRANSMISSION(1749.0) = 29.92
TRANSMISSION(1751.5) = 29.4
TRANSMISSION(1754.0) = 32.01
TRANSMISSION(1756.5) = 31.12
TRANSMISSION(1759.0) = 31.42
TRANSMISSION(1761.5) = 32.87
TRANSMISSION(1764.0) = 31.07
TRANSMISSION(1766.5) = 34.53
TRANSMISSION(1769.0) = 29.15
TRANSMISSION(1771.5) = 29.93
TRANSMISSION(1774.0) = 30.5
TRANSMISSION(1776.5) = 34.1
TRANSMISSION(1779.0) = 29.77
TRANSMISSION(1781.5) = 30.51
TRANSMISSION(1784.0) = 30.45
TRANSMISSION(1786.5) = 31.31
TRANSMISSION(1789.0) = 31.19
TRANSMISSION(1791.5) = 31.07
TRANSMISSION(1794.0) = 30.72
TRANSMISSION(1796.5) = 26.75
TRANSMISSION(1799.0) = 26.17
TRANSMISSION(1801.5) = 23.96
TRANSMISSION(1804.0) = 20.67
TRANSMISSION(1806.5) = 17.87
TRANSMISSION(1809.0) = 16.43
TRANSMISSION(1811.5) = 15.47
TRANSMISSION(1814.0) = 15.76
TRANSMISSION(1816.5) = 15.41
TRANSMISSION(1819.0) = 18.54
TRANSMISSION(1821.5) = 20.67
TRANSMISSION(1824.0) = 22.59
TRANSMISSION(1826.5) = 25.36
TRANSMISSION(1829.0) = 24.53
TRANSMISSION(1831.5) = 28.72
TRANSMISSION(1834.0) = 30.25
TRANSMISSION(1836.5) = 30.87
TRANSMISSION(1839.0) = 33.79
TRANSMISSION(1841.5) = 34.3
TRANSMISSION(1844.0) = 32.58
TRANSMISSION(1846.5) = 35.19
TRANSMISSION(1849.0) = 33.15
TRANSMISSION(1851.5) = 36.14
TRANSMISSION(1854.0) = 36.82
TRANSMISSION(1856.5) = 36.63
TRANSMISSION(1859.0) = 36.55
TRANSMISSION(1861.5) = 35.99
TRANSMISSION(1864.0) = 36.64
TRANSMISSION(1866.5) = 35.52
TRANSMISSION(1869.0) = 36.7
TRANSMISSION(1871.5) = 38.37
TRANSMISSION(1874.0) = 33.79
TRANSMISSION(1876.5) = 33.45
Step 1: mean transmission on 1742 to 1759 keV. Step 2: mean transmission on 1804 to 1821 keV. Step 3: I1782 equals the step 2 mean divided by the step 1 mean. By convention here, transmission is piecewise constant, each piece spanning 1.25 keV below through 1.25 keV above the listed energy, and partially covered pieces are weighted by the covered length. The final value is 0.6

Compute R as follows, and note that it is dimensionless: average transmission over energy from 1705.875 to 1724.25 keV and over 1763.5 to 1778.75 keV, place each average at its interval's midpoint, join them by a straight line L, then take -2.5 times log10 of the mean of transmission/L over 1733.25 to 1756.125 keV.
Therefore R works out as 0.07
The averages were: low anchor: 29.8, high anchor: 31.5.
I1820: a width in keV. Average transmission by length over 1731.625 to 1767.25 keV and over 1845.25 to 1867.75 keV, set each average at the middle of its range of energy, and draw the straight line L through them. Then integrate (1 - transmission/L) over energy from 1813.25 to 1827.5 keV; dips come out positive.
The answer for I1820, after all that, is 5.92 keV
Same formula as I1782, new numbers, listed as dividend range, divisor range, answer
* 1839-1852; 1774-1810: 1.25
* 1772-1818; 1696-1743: 0.89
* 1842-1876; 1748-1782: 1.14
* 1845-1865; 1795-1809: 1.58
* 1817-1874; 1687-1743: 1.12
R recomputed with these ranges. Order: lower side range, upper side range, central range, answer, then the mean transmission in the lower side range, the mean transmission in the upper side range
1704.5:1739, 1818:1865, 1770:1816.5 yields 0.16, 29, 31.1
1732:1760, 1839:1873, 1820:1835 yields 0.33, 29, 35.7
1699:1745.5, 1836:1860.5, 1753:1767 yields -0.05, 28.8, 34.7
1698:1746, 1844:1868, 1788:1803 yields 0.16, 28.7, 35.7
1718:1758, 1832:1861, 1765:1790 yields -0.01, 28.8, 34.1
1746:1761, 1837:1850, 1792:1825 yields 0.46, 30.3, 33.6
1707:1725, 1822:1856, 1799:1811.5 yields 0.47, 29.8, 31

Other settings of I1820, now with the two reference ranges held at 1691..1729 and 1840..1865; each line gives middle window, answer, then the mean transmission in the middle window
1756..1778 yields -0.2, 31.6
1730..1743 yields 0.8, 28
